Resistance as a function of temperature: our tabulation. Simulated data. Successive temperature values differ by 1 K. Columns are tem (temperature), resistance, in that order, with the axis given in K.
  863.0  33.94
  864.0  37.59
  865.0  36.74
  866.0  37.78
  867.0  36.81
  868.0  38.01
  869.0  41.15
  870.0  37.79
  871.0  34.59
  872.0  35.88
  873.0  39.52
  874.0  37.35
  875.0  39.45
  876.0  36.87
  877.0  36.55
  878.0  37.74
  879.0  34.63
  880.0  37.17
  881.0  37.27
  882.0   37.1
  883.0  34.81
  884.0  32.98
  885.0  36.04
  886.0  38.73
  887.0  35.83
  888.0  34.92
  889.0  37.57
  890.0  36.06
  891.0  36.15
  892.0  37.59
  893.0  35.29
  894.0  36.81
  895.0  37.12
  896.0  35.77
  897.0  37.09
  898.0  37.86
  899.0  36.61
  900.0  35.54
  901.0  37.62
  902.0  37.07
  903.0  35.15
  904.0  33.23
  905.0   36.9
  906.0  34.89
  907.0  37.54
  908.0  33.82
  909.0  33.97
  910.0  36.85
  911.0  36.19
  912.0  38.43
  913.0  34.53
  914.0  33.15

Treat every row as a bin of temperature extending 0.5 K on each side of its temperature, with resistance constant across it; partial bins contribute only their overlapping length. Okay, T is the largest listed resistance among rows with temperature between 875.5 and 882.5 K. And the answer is 37.74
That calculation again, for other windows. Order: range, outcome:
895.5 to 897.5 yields 37.09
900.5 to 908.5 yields 37.62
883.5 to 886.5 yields 38.73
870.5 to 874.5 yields 39.52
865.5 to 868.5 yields 38.01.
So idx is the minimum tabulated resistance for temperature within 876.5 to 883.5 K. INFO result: 34.63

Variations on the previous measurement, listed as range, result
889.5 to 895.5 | 35.29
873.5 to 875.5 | 37.35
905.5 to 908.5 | 33.82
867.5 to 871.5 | 34.59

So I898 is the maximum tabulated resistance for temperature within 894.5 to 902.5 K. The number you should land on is 37.86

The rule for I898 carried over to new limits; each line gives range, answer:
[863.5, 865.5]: 37.59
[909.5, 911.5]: 36.85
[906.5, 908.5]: 37.54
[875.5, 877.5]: 36.87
